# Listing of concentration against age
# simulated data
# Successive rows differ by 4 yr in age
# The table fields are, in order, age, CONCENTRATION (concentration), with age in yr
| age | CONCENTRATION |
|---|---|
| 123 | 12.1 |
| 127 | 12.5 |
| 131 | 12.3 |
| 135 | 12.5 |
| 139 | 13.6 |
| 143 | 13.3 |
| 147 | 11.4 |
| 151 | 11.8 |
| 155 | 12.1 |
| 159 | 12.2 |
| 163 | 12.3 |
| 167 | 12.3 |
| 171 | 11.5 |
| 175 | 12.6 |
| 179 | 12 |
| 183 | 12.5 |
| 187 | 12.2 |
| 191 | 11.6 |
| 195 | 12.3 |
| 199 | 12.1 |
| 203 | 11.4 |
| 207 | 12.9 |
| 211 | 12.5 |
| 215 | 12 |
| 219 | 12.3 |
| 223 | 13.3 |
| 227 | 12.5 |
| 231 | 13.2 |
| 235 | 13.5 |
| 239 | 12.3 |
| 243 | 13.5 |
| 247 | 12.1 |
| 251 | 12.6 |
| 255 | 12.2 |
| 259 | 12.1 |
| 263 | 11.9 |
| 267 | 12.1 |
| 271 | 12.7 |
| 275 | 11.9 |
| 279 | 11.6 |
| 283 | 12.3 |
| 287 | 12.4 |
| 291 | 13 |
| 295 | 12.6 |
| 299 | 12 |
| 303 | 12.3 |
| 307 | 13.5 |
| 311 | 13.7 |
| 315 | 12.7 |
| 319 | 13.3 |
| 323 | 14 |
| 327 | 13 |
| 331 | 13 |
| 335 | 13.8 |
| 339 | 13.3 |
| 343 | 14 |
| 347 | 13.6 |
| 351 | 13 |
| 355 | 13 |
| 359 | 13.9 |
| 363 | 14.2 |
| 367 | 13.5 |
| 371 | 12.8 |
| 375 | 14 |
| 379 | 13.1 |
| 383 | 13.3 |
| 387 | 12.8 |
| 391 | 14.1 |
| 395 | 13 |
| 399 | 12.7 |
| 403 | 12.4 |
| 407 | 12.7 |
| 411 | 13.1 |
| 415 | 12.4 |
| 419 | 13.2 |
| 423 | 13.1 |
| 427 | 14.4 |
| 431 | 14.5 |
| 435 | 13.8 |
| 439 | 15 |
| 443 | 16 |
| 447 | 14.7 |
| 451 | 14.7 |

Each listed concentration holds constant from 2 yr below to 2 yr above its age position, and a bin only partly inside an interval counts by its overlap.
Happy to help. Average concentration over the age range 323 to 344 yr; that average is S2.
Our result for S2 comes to 13.4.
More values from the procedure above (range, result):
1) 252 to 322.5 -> 12.5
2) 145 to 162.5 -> 11.9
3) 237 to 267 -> 12.4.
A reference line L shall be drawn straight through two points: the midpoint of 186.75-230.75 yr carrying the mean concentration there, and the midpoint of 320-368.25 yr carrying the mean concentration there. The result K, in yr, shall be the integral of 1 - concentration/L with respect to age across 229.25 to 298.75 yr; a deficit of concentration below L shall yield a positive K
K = 1.9 yr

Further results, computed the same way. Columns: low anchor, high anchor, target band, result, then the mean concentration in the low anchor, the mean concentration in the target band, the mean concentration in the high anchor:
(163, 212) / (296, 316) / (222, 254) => -1.0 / 12.2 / 12.8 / 12.8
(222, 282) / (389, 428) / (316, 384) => -3.1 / 12.5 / 13.5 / 13.1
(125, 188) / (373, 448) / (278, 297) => 0.8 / 12.3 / 12.4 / 13.6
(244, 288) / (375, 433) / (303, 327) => -1.4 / 12.2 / 13.3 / 13.2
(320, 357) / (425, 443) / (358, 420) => 3.7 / 13.4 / 13.2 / 14.6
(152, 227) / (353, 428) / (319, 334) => -0.5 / 12.2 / 13.4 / 13.2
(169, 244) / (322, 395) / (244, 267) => 0.9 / 12.4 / 12.2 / 13.4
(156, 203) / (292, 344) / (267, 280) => 0.7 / 12.1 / 12.1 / 13.1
